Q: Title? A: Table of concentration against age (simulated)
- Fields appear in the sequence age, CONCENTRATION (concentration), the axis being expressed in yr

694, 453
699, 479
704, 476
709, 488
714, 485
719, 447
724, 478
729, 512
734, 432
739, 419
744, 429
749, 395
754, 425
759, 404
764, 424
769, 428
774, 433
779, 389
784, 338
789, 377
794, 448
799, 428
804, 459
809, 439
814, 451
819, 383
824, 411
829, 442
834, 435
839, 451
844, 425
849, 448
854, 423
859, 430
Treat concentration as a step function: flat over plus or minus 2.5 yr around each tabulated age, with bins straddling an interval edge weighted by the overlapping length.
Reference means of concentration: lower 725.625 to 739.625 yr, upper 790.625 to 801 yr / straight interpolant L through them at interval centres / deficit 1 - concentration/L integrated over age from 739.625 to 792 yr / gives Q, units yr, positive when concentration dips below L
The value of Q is 4.84 yr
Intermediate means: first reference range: 461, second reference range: 433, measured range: 405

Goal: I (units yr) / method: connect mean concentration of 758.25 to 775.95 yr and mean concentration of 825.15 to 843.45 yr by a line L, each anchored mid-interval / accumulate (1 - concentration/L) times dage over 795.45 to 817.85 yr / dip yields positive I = -0.43 yr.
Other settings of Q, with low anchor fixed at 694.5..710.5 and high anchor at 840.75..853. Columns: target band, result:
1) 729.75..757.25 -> 2.36 yr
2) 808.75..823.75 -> 0.82 yr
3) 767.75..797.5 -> 3.42 yr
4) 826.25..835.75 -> 0.05 yr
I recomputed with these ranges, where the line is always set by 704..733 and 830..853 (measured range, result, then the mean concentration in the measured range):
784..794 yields 1.6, 385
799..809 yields 0.1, 446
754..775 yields 1.9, 422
